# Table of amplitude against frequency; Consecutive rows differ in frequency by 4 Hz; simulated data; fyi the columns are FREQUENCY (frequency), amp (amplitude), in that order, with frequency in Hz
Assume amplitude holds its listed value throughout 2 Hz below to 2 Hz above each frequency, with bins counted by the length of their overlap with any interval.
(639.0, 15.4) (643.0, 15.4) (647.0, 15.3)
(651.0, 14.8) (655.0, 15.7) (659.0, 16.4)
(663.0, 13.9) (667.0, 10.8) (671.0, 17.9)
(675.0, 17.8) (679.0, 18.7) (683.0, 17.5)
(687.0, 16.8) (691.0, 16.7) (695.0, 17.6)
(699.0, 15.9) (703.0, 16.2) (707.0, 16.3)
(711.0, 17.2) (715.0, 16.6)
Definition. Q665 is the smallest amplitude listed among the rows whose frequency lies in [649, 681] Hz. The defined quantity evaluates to 10.8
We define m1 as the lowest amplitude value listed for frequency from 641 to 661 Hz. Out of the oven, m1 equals 14.8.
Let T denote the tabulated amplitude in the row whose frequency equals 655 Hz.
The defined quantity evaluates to 15.7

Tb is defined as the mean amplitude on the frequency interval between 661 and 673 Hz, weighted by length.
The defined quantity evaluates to 14.2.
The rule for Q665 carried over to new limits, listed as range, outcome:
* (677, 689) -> 16.8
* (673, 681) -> 17.8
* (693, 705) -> 15.9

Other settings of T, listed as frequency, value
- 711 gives 17.2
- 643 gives 15.4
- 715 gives 16.6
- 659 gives 16.4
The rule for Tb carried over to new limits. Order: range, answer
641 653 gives 15.2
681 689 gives 17.1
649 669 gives 14.3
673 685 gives 18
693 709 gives 16.5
